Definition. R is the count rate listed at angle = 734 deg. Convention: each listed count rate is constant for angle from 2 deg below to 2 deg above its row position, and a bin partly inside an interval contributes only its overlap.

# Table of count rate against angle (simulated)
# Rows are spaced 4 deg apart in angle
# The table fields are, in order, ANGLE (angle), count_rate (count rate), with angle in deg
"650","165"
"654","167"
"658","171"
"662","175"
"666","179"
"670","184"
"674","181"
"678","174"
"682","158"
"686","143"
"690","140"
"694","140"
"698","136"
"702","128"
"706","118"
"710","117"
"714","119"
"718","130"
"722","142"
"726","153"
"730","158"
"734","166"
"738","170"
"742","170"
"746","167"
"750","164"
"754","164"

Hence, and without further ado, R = 166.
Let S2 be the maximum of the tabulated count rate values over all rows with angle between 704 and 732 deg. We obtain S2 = 158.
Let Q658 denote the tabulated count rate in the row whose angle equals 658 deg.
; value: 171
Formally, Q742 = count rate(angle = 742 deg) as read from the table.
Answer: 170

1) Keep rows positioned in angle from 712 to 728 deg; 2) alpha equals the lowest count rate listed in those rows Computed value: 119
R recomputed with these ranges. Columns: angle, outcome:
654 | 167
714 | 119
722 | 142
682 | 158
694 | 140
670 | 184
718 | 130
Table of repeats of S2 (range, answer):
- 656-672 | 184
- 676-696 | 174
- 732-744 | 170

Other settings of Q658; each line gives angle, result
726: 153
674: 181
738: 170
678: 174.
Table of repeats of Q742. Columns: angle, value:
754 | 164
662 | 175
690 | 140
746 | 167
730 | 158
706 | 118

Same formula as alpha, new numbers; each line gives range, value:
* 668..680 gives 174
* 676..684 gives 158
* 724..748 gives 153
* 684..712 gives 117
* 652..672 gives 167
